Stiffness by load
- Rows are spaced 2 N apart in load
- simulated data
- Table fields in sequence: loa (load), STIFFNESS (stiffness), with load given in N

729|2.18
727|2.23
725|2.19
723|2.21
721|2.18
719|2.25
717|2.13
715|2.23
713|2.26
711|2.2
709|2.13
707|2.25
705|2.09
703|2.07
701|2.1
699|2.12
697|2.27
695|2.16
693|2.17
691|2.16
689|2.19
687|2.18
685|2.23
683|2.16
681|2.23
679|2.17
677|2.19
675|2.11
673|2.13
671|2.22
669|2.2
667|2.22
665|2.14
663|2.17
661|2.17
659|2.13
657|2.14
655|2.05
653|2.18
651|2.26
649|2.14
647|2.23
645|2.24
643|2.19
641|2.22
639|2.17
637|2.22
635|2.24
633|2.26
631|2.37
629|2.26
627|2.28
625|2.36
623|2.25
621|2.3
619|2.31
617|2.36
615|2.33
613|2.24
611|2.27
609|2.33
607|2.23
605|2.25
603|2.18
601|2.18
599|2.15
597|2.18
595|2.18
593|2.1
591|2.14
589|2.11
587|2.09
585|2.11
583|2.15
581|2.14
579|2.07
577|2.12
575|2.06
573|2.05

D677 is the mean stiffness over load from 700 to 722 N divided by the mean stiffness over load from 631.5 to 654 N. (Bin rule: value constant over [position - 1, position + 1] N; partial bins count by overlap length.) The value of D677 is 1.0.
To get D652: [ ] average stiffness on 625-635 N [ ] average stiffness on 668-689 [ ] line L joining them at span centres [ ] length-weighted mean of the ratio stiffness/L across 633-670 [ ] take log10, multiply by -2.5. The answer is 0.03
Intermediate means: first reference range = 2.29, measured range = 2.19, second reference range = 2.18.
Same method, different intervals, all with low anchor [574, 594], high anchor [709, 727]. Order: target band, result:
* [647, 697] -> 0.00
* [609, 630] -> -0.08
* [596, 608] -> -0.04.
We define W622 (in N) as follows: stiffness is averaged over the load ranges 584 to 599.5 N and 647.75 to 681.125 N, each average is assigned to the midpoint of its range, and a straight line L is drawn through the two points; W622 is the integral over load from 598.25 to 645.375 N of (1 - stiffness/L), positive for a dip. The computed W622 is -2.5 N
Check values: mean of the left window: 2.13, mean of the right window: 2.17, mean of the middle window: 2.26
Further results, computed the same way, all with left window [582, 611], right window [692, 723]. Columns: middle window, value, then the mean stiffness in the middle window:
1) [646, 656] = 0.0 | 2.17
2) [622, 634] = -0.7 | 2.3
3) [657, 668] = 0.1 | 2.16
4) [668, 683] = 0.0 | 2.18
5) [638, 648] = -0.2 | 2.21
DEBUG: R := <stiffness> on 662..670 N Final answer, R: 2.18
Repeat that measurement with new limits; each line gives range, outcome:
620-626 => 2.3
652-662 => 2.13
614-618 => 2.34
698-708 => 2.13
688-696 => 2.17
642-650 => 2.2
